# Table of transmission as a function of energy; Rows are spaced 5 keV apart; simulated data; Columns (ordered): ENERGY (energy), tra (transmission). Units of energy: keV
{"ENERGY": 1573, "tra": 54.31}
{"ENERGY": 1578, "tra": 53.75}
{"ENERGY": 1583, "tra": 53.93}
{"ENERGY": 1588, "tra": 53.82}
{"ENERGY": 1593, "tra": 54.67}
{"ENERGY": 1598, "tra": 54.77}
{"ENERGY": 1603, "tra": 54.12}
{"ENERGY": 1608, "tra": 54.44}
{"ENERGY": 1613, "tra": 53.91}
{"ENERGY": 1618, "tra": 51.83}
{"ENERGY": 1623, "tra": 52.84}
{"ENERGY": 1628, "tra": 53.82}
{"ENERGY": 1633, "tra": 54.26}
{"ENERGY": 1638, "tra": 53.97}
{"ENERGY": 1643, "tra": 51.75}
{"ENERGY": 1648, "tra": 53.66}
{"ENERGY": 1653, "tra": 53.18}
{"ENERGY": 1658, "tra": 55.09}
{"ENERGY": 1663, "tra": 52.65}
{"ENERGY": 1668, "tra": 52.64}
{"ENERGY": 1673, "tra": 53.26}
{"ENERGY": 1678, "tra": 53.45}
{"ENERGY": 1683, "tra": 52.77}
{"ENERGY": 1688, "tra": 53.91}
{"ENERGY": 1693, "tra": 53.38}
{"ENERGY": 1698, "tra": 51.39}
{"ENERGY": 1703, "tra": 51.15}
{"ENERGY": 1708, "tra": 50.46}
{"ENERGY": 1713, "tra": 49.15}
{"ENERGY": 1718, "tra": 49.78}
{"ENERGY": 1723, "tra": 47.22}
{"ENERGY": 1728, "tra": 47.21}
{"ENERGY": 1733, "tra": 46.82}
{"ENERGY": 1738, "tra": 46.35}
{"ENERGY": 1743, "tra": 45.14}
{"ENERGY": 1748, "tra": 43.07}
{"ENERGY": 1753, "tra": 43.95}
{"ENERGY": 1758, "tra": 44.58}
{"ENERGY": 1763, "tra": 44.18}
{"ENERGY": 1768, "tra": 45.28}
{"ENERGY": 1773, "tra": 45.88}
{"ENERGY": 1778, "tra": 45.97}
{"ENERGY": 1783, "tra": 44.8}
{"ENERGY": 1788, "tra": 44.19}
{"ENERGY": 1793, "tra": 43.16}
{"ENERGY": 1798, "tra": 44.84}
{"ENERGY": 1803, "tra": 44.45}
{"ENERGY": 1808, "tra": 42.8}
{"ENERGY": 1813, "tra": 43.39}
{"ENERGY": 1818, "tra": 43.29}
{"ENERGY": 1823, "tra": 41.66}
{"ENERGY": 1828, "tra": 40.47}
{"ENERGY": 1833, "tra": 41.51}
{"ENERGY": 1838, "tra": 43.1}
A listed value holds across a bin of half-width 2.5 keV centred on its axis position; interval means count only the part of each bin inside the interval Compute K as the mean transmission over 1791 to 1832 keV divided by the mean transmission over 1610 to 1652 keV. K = 0.81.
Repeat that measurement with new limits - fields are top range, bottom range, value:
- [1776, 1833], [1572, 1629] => 0.81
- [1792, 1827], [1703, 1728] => 0.88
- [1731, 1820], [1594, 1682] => 0.83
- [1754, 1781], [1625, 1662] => 0.84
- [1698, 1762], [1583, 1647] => 0.88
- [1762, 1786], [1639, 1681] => 0.85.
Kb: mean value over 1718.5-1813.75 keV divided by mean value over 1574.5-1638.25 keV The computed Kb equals 0.8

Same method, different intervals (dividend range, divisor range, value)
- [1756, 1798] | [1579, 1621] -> 0.83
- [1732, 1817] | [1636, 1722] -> 0.85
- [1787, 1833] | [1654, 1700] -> 0.81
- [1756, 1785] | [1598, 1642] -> 0.84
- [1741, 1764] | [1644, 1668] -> 0.83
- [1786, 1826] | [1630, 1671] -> 0.81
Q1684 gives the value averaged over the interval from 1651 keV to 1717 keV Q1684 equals 52.4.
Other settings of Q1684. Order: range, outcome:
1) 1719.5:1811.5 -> 45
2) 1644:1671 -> 53.3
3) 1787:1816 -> 43.8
